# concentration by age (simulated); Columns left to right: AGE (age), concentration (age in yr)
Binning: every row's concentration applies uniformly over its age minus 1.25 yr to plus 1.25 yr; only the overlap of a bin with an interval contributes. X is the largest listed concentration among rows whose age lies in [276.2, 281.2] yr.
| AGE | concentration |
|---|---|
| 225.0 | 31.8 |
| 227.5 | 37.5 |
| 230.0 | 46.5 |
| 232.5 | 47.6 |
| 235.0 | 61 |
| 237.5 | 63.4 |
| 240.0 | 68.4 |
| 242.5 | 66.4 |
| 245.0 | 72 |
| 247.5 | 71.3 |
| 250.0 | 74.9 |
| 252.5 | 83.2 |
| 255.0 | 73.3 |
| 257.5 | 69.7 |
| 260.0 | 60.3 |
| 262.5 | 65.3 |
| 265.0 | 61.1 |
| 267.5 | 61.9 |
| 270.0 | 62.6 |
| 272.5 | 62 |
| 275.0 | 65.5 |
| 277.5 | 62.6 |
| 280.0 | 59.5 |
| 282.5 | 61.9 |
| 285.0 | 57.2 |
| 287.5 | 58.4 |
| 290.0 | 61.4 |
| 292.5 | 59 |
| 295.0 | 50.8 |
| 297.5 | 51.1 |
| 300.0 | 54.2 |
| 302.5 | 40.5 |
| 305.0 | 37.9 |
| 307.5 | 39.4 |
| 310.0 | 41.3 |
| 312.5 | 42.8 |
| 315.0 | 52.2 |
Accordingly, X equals 62.6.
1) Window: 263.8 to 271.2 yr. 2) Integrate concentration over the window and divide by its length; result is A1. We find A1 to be 61.9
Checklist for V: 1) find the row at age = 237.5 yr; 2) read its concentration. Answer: 63.4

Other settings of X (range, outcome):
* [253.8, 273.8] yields 73.3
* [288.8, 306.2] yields 61.4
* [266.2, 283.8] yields 65.5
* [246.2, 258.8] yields 83.2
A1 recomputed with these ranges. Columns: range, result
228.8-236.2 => 51.7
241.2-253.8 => 73.5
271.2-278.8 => 63.3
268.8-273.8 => 62.3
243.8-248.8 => 71.7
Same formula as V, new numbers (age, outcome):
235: 61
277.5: 62.6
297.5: 51.1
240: 68.4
